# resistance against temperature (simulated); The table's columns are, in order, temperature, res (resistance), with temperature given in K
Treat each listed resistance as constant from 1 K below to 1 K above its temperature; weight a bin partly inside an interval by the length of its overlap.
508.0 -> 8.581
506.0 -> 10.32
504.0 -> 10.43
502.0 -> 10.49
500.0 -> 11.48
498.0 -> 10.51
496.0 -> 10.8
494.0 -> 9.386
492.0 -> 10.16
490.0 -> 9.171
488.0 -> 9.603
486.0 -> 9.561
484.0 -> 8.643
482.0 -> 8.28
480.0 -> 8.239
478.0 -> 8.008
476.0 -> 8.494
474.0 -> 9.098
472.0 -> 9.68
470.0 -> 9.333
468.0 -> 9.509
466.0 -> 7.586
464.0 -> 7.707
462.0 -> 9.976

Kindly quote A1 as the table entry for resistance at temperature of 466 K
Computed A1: 7.586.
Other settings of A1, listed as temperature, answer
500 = 11.48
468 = 9.509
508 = 8.581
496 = 10.8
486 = 9.561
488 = 9.603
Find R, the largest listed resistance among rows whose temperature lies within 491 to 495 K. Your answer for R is 10.16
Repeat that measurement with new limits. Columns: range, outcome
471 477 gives 9.68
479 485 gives 8.643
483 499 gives 10.8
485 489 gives 9.603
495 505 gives 11.48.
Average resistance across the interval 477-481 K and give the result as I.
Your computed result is 8.12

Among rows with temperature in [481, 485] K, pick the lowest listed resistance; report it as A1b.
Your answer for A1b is 8.28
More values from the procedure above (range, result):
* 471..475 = 9.098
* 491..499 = 9.386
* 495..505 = 10.43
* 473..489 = 8.008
